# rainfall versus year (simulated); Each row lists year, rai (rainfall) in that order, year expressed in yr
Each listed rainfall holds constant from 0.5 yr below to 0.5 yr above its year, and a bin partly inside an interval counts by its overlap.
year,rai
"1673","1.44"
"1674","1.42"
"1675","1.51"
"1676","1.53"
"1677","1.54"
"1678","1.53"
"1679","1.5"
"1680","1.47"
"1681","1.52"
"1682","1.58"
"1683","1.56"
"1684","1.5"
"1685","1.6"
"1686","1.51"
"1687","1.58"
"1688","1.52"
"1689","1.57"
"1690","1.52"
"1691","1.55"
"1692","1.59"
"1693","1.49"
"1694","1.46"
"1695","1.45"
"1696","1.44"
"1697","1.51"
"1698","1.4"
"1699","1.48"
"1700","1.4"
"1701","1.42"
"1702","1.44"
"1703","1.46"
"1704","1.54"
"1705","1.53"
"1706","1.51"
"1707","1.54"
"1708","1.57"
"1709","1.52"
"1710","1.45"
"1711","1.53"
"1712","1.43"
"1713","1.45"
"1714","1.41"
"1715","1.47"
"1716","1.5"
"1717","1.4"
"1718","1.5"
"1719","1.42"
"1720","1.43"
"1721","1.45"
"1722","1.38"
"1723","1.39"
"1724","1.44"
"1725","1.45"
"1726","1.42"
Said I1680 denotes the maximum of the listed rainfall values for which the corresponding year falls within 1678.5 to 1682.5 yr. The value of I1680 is 1.58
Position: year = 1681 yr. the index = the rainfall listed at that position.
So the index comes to 1.52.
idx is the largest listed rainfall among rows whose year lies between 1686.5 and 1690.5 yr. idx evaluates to 1.58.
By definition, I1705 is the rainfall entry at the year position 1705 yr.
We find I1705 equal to 1.53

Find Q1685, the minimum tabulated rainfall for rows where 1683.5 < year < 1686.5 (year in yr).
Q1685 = 1.5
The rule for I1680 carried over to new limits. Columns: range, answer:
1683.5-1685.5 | 1.6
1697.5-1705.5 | 1.54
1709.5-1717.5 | 1.53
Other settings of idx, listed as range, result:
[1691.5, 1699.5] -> 1.59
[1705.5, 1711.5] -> 1.57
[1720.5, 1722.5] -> 1.45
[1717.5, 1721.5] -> 1.5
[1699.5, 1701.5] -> 1.42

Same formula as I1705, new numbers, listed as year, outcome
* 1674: 1.42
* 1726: 1.42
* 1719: 1.42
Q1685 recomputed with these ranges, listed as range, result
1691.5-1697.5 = 1.44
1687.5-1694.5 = 1.46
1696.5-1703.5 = 1.4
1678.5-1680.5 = 1.47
